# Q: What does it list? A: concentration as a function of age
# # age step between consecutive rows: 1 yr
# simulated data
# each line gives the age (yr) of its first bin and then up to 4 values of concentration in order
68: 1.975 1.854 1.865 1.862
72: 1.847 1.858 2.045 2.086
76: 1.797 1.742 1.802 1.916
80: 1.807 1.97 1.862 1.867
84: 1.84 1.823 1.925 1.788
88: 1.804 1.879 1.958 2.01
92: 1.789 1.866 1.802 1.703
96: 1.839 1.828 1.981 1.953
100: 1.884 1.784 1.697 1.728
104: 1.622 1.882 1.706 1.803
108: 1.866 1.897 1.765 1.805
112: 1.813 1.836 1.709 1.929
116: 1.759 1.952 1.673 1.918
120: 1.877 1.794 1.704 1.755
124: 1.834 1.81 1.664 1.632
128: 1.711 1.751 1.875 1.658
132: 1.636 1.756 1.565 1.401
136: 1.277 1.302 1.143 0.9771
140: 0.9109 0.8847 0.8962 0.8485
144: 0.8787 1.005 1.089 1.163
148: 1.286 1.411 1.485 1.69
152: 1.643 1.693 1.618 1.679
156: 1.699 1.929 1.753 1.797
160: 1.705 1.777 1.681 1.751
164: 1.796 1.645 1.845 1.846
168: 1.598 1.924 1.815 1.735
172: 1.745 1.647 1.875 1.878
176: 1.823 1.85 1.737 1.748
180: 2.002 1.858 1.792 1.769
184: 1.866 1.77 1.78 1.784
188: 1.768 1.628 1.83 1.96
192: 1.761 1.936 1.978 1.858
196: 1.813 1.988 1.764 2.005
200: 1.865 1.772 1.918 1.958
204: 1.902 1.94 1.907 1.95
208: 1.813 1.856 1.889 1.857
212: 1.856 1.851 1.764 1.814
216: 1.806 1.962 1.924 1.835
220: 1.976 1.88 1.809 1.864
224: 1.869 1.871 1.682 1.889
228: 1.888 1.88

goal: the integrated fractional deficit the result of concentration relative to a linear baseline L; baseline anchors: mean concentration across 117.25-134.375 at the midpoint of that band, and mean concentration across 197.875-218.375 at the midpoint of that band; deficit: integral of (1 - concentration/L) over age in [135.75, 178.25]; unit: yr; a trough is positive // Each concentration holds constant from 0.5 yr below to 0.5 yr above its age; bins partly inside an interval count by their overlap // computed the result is 6.4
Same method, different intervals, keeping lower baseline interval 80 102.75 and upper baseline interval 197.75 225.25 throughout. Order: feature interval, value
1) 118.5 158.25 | 8.0 yr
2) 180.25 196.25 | 0.4 yr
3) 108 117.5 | 0.1 yr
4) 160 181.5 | 0.9 yr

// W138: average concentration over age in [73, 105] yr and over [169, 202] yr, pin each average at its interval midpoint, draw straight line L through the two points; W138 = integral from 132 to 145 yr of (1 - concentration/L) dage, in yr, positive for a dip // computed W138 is 4.8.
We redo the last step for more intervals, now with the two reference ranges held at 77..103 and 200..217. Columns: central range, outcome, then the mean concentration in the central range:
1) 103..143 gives 4.9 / 1.63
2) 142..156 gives 3.9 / 1.34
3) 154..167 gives 0.8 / 1.75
